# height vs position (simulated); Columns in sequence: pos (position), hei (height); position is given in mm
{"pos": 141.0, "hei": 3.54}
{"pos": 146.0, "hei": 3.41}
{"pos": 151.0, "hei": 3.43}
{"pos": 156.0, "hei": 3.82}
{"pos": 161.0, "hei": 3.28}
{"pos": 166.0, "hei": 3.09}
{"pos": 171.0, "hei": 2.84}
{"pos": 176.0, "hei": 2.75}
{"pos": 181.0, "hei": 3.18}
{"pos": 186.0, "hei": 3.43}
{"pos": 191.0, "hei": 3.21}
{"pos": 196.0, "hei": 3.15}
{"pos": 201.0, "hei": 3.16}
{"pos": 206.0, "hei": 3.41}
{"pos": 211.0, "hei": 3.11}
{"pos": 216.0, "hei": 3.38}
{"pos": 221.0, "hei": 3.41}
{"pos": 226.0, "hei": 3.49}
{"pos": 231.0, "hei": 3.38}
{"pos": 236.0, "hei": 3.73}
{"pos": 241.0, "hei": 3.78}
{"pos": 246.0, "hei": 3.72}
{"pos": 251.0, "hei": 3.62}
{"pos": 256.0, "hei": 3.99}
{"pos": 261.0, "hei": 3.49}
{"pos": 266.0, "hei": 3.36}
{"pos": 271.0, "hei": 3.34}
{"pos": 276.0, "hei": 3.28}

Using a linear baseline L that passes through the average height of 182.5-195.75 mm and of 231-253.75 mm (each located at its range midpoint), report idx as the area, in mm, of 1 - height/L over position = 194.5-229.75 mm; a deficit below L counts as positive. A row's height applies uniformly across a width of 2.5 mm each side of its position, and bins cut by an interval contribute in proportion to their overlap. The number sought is 1.5 mm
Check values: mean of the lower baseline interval 3.28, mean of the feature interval 3.31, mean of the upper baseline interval 3.68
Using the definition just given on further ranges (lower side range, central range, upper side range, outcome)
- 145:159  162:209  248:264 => 6.0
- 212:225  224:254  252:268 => -1.1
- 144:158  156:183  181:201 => 2.5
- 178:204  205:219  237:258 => 0.5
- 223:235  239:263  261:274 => -2.2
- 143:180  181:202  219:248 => 0.9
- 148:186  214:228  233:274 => 0.2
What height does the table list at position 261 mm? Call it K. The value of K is 3.49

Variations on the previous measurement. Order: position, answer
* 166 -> 3.09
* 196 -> 3.15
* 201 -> 3.16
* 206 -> 3.41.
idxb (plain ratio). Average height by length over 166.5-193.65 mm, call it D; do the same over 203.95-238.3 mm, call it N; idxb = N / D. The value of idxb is 1.11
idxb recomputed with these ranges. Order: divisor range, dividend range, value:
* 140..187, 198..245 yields 1.05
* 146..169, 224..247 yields 1.07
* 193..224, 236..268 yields 1.12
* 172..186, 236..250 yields 1.23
